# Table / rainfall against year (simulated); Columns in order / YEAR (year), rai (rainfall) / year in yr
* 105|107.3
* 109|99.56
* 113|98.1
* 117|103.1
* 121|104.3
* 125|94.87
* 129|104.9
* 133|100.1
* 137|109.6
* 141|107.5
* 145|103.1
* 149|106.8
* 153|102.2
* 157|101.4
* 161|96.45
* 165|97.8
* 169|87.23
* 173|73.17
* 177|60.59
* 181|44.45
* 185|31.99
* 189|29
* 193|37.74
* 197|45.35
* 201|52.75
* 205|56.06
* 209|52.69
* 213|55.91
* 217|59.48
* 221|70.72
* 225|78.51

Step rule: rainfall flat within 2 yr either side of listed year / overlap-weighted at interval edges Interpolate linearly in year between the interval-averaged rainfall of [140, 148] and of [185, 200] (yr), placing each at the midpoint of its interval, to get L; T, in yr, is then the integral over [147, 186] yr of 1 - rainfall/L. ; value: -3.2 yr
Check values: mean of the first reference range 105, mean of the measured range 81.4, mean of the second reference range 37.7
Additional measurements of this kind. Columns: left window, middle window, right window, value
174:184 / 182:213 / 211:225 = 7.5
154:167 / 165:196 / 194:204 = 8.4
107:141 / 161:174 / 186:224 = -2.4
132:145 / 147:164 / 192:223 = -1.5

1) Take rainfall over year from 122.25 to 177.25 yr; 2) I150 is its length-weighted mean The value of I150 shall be 97.4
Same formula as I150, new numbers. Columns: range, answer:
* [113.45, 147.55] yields 103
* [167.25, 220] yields 53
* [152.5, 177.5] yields 89.2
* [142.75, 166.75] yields 101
